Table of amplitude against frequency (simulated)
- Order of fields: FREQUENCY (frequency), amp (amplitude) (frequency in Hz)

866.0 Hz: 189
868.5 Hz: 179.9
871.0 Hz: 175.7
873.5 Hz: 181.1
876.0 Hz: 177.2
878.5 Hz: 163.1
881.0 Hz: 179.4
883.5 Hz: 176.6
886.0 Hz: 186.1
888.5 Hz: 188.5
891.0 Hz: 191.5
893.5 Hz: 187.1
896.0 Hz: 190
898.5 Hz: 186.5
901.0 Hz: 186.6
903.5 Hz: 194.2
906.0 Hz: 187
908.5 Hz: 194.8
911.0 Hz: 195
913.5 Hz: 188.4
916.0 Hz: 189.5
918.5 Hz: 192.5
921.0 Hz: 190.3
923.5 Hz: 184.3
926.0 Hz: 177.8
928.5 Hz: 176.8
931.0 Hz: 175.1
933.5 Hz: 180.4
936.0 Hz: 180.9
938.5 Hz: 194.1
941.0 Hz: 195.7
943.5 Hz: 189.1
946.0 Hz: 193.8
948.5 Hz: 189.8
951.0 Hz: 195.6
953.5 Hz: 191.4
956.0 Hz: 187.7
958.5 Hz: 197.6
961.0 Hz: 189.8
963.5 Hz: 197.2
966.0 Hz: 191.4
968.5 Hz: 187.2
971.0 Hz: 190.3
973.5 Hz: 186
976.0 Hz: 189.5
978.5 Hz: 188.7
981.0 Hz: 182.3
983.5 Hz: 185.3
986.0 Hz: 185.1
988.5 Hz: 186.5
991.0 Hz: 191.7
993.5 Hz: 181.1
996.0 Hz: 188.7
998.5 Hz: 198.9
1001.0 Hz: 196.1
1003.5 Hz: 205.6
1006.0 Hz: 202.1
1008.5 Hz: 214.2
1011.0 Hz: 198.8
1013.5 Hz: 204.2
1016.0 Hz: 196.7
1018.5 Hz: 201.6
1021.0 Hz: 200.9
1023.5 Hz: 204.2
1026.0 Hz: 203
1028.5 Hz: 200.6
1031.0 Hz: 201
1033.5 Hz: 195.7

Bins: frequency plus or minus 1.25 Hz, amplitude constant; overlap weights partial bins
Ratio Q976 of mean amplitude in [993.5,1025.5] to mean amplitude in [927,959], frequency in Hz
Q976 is 1.07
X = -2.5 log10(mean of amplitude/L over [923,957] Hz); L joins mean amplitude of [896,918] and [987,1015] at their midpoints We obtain 0.03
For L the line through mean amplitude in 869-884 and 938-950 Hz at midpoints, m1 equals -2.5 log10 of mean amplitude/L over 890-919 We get -0.044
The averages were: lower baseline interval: 176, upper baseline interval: 192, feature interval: 190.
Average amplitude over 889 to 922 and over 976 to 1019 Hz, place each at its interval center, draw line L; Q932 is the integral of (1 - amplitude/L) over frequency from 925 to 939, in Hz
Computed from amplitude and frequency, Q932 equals 0.82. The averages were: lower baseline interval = 190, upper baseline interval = 194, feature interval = 180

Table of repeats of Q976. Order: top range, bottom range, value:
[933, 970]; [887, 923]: 1.01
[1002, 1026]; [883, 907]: 1.08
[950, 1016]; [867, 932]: 1.05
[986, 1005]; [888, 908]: 1.02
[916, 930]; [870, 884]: 1.05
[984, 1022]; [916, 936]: 1.08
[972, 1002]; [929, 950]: 1.01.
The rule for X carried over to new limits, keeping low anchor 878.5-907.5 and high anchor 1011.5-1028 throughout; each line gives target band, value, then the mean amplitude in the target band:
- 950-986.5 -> 0.03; 190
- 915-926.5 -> 0.01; 187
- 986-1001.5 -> 0.05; 190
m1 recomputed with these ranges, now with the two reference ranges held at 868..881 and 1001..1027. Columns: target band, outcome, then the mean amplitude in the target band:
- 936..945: -0.02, 191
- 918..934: 0.02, 182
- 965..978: 0.03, 189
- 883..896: -0.05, 187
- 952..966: 0.00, 193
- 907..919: -0.05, 192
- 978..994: 0.06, 186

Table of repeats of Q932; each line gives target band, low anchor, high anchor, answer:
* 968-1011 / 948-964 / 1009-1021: 1.21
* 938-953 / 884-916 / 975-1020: -0.09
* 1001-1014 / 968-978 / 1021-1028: -0.40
